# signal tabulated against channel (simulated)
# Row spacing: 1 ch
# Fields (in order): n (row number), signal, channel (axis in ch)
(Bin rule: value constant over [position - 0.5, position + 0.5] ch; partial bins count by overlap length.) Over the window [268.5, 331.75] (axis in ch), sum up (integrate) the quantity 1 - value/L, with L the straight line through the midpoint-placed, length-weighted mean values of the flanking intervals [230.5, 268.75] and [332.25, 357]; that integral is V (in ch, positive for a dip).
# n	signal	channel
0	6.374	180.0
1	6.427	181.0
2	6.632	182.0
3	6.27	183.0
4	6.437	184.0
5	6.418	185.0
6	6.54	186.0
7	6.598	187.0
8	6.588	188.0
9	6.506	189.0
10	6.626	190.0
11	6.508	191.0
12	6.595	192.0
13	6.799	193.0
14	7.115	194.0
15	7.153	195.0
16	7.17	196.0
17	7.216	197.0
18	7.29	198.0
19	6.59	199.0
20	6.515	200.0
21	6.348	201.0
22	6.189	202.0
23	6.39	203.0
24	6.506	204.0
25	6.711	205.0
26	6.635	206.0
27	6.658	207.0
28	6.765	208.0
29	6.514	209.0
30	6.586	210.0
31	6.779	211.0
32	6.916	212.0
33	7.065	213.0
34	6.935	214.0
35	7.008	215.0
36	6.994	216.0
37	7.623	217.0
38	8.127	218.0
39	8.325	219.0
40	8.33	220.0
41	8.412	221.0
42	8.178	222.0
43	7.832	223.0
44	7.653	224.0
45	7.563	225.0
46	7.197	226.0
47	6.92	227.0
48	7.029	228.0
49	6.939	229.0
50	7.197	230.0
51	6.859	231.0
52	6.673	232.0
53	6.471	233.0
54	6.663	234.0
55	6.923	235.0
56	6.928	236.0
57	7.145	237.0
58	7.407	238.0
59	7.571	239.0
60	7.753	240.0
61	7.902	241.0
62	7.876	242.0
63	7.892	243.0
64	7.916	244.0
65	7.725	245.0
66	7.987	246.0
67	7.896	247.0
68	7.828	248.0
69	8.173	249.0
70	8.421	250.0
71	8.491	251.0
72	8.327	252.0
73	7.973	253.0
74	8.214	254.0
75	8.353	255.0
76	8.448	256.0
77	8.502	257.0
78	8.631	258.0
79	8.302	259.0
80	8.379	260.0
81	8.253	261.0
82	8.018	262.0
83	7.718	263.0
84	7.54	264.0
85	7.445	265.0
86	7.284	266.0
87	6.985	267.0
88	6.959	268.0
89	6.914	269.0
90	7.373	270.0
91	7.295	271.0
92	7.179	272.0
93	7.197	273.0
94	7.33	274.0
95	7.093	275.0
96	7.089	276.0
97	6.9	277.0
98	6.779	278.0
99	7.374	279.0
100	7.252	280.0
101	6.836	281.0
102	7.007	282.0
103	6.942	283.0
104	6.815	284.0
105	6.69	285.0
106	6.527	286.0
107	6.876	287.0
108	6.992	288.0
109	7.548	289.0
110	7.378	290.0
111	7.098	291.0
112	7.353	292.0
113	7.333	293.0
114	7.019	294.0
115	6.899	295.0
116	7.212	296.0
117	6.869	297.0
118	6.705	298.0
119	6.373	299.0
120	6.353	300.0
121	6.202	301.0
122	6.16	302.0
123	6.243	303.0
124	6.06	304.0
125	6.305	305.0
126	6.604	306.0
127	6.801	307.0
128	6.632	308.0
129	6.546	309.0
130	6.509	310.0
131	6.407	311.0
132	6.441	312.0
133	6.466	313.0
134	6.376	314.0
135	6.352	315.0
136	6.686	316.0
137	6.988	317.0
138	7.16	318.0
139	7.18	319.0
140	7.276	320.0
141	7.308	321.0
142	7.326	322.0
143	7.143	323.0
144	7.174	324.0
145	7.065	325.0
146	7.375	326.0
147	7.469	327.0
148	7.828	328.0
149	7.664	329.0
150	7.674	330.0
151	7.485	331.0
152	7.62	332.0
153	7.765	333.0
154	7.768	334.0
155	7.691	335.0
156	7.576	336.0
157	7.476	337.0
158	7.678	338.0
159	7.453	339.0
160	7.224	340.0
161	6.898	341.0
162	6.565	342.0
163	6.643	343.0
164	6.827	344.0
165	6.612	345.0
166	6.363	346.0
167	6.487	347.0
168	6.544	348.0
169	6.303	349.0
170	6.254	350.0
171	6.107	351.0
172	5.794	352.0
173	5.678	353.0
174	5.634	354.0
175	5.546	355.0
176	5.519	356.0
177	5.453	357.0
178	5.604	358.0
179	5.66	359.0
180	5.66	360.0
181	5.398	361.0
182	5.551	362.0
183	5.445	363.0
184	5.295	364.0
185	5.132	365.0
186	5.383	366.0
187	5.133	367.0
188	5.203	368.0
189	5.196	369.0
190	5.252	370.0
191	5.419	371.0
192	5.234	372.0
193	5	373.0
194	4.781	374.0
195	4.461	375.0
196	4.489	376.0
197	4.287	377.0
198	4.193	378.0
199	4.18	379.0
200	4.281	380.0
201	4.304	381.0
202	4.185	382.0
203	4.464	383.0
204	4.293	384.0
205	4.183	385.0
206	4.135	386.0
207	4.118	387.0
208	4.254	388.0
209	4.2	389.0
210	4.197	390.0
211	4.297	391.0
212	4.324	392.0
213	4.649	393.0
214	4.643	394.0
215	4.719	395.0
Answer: 1.9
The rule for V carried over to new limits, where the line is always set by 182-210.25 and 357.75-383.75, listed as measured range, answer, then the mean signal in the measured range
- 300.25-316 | -2.41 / 6.41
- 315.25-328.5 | -4.35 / 7.21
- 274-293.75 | -4.27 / 7.05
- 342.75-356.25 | -2.62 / 6.17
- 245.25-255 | -3.21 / 8.15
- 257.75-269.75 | -3.36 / 7.68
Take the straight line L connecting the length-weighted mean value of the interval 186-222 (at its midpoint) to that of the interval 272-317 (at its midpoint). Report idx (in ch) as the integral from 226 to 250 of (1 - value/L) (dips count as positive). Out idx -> -1.74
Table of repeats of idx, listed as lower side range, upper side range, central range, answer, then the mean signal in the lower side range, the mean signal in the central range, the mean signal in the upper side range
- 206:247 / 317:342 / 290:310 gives 1.88 ch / 7.33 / 6.69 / 7.4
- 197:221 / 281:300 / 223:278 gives -4.67 ch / 6.98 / 7.56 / 6.96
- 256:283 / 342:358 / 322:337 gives -2.46 ch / 7.46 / 7.51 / 6.12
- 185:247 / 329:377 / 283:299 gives -1.04 ch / 7.11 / 7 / 6.12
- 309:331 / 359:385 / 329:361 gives -3.18 ch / 7.04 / 6.63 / 4.89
